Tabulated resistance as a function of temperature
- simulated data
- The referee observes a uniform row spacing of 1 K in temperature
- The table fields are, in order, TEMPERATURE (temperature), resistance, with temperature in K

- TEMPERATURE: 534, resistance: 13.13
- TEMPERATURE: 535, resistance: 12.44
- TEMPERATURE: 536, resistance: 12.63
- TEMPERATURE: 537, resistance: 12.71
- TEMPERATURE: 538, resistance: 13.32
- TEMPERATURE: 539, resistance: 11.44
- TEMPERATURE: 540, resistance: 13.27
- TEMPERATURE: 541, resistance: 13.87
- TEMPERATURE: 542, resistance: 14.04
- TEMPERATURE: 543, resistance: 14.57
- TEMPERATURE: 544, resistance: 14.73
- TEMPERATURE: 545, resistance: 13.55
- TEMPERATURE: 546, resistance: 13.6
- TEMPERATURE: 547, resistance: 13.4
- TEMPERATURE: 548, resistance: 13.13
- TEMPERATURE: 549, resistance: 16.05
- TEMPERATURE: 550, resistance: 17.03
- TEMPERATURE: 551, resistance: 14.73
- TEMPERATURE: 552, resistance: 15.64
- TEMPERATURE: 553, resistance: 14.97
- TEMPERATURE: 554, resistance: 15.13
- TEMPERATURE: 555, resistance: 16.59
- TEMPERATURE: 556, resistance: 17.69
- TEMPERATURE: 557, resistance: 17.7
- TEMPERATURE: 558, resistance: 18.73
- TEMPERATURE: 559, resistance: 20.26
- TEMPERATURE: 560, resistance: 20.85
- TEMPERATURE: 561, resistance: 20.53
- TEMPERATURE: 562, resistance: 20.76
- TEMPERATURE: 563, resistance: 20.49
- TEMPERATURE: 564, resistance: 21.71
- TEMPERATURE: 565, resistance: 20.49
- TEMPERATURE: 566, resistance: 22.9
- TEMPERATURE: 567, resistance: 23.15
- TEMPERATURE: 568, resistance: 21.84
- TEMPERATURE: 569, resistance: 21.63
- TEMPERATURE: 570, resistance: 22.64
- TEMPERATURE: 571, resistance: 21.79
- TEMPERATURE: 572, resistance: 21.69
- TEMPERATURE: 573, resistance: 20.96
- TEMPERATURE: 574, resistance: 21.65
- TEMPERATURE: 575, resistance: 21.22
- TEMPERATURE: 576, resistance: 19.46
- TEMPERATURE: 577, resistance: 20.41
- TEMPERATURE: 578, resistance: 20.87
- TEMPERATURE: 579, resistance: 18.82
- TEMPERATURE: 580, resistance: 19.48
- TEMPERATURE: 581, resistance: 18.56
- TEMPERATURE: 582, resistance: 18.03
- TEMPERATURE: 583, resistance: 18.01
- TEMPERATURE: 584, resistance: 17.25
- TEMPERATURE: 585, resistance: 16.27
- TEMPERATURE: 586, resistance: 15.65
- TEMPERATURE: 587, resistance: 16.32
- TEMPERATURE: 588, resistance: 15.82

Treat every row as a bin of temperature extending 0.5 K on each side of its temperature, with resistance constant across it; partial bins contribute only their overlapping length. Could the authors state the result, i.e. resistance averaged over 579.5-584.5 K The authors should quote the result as 18.3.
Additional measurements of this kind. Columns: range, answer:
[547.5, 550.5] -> 15.4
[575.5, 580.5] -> 19.8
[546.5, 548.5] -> 13.3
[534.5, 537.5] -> 12.6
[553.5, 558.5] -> 17.2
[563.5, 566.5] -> 21.7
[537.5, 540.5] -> 12.7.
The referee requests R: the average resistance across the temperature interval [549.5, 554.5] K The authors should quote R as 15.5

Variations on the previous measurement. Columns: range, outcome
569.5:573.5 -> 21.8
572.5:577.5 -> 20.7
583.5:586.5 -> 16.4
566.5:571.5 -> 22.2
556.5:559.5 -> 18.9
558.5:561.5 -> 20.5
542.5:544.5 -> 14.7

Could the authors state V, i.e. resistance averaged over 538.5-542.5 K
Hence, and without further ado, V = 13.2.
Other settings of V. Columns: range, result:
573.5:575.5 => 21.4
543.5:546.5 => 14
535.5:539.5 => 12.5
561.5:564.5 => 21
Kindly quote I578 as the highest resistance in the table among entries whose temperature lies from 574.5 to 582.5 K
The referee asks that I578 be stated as 21.22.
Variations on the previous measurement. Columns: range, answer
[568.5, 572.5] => 22.64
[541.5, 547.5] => 14.73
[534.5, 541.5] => 13.87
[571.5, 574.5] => 21.69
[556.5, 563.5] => 20.85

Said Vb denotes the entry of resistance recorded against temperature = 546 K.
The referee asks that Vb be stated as 13.6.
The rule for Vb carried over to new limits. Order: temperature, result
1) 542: 14.04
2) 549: 16.05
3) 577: 20.41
